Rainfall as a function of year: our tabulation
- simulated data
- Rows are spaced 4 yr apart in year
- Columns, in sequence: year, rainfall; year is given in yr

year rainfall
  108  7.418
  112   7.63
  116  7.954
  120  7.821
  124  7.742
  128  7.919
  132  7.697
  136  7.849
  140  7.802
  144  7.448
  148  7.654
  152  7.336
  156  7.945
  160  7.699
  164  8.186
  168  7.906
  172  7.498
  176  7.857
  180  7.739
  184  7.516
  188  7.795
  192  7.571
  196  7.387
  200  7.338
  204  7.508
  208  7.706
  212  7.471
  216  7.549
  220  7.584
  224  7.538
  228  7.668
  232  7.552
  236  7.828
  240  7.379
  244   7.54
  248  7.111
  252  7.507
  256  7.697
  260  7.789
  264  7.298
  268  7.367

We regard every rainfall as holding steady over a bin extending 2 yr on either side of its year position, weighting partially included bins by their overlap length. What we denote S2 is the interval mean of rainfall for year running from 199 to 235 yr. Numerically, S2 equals 7.56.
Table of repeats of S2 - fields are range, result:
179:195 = 7.63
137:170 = 7.75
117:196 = 7.73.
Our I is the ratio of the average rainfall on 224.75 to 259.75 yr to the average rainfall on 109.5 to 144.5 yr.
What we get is 1.0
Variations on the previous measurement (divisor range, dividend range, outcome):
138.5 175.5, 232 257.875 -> 0.97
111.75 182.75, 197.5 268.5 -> 0.97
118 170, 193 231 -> 0.97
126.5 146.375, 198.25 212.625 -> 0.97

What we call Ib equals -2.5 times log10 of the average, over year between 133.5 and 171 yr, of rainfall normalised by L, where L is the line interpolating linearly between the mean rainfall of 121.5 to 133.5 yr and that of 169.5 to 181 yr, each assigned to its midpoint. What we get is 0.00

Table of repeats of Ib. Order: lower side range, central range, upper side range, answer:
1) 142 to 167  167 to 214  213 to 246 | 0.007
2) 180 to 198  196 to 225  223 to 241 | 0.011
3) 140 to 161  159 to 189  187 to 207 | -0.029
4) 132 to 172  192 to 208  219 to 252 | 0.021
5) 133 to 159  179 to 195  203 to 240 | -0.001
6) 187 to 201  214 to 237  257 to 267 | -0.012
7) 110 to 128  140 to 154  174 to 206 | 0.027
